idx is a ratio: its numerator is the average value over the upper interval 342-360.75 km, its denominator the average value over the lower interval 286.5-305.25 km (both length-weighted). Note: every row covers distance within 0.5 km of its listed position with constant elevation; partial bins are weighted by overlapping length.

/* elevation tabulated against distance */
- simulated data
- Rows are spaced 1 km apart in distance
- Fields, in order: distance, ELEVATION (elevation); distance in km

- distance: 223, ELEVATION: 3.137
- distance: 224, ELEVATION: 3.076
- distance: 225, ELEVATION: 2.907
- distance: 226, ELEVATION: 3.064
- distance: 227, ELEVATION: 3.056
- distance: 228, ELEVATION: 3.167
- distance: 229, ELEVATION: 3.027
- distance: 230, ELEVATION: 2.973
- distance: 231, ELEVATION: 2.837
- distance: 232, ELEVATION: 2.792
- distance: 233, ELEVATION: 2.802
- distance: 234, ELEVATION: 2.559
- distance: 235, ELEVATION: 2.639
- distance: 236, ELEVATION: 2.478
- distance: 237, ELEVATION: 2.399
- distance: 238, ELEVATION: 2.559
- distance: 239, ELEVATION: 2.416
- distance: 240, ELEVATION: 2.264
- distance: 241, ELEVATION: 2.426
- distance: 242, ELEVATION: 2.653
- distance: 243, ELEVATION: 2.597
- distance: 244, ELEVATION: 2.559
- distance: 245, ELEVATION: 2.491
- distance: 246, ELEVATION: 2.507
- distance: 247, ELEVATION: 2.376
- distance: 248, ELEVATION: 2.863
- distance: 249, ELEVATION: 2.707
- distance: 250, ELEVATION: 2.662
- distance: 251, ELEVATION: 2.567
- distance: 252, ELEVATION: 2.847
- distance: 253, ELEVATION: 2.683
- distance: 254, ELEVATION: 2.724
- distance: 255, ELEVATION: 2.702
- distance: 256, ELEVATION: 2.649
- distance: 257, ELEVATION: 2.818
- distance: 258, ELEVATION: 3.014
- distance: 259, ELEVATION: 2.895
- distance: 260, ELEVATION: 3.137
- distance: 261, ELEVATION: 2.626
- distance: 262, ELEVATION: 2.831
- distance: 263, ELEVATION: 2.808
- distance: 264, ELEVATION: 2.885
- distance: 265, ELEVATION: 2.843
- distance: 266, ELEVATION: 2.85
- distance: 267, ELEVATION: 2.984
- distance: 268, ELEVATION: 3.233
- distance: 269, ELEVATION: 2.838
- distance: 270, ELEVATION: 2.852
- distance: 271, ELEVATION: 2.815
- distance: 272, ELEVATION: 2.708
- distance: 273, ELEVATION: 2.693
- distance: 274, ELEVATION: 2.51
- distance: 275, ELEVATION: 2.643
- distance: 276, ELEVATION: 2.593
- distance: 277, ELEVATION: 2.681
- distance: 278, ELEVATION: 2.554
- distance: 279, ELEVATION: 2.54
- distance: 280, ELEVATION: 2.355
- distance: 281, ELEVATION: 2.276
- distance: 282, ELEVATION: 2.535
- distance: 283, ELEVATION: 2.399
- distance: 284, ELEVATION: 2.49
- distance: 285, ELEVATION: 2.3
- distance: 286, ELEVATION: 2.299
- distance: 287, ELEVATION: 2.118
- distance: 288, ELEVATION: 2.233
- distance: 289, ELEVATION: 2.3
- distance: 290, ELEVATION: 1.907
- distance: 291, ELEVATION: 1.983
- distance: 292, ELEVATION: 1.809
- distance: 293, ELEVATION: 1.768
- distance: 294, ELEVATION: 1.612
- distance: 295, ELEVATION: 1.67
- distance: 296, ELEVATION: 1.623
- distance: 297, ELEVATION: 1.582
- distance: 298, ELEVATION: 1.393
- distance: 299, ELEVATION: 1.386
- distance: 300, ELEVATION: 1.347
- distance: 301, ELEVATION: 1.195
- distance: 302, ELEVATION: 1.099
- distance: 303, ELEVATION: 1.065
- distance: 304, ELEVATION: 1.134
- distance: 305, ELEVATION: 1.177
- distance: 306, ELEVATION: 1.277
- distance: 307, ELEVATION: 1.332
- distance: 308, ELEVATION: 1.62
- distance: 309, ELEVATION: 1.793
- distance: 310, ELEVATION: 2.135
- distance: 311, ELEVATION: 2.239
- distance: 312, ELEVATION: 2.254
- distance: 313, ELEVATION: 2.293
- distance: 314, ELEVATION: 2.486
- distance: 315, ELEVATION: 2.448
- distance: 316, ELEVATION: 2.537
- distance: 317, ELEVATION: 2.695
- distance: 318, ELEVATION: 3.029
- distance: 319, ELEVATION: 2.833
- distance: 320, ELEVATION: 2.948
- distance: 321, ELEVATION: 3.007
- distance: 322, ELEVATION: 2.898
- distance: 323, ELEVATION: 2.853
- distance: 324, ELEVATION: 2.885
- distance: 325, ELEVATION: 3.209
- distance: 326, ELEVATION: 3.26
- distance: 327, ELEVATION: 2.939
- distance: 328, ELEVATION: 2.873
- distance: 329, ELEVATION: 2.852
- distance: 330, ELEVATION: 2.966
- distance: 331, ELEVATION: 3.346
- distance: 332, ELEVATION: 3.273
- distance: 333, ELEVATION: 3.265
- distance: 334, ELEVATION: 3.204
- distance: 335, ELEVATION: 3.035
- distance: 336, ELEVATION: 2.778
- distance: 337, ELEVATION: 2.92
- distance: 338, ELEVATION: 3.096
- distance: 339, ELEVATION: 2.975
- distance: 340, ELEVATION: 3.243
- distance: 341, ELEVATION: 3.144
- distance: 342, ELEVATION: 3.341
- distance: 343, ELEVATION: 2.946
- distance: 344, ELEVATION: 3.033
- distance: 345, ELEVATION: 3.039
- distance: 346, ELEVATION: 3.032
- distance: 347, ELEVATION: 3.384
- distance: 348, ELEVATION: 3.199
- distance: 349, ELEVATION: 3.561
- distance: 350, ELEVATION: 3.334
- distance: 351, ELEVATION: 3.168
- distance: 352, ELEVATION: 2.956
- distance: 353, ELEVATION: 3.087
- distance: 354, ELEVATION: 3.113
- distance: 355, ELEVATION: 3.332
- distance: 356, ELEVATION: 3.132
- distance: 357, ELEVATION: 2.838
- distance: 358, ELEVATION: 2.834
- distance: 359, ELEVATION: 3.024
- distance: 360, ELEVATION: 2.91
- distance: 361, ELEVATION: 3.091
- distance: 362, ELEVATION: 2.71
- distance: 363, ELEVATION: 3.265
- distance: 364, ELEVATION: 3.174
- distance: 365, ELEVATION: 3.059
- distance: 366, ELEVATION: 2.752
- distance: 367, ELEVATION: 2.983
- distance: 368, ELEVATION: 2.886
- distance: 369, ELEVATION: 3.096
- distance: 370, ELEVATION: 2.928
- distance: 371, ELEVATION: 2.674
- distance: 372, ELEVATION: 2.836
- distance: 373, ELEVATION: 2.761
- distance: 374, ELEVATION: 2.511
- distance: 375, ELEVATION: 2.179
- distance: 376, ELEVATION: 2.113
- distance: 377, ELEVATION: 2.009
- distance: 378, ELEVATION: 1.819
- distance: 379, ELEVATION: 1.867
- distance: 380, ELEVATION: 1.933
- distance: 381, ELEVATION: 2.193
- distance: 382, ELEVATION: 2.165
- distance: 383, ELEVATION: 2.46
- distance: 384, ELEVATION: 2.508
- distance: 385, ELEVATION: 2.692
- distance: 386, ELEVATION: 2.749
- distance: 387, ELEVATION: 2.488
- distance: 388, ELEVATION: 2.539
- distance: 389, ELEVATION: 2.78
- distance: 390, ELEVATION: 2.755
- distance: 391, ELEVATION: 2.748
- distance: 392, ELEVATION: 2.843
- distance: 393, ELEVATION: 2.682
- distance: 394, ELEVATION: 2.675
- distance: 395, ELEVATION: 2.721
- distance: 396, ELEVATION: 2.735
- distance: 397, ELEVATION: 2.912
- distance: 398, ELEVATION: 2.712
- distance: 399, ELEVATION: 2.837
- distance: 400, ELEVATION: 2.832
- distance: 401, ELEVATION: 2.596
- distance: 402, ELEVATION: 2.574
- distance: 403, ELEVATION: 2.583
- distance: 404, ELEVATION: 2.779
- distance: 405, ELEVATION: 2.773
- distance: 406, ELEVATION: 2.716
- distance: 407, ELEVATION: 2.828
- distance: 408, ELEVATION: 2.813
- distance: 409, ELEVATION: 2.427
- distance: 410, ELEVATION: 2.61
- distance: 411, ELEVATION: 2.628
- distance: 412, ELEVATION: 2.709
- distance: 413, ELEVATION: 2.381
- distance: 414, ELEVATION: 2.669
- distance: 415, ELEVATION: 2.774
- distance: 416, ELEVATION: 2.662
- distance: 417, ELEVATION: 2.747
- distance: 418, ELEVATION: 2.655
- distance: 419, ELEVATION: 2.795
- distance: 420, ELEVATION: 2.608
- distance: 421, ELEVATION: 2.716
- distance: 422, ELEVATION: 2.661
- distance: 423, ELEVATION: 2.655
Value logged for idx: 1.94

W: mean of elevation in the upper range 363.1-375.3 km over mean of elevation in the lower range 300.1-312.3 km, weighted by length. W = 1.89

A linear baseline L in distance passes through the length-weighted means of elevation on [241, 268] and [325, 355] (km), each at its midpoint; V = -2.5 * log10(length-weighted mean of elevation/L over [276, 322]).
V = 0.39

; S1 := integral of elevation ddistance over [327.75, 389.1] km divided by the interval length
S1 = 2.86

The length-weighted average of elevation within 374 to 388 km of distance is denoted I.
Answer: 2.26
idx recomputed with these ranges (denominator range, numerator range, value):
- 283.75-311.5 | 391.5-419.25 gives 1.59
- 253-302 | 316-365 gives 1.28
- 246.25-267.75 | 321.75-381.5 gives 1.05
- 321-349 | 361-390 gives 0.84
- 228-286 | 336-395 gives 1.05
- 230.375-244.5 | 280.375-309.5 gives 0.68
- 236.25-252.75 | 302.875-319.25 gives 0.79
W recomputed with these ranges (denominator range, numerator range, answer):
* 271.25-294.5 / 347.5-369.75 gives 1.32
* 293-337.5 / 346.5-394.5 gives 1.20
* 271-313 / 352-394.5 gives 1.36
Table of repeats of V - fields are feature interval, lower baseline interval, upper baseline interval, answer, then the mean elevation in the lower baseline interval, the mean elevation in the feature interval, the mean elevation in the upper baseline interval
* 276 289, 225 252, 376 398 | 0.095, 2.68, 2.4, 2.49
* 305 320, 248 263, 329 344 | 0.339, 2.78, 2.2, 3.1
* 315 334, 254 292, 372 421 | -0.147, 2.61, 2.97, 2.58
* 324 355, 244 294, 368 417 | -0.203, 2.58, 3.12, 2.59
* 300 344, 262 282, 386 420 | 0.067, 2.72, 2.55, 2.7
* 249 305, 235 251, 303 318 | -0.032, 2.54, 2.34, 1.96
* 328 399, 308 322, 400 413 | -0.106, 2.5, 2.85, 2.66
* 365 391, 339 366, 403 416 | 0.156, 3.1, 2.52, 2.67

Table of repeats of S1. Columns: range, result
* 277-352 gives 2.47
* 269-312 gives 2.01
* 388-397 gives 2.74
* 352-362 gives 3.02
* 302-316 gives 1.79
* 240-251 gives 2.57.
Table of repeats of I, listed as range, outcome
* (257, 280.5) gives 2.78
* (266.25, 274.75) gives 2.82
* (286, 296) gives 1.94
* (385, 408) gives 2.72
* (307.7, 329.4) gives 2.65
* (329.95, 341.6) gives 3.11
